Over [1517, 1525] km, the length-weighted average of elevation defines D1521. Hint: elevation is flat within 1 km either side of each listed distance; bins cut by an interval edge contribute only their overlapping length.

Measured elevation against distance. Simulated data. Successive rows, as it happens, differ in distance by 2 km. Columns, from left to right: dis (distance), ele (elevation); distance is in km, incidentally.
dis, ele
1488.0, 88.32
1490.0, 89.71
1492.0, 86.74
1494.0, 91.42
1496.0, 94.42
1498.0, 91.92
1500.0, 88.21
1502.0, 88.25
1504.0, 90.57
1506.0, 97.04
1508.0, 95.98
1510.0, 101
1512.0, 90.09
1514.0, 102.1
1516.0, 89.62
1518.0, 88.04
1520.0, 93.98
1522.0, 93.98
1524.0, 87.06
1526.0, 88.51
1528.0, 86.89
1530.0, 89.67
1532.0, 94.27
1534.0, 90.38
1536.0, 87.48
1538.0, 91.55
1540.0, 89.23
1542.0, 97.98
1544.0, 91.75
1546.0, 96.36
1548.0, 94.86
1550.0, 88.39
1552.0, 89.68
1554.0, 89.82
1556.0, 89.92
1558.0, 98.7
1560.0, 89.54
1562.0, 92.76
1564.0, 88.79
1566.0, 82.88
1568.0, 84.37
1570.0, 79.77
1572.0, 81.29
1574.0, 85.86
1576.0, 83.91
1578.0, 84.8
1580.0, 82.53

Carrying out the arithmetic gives 90.8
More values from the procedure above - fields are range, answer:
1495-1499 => 93.2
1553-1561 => 92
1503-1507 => 93.8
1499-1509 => 92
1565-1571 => 82.3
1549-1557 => 89.5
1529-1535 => 91.4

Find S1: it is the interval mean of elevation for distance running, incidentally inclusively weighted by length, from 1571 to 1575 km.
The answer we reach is 83.6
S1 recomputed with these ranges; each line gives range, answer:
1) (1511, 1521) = 92.8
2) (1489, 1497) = 90.6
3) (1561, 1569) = 87.2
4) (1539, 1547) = 93.8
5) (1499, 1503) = 88.2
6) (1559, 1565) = 90.4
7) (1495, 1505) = 90.7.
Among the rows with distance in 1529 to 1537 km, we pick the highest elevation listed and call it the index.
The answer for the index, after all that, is 94.27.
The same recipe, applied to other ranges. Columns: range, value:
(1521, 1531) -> 93.98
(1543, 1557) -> 96.36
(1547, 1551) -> 94.86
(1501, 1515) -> 102.1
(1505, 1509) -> 97.04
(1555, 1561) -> 98.7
